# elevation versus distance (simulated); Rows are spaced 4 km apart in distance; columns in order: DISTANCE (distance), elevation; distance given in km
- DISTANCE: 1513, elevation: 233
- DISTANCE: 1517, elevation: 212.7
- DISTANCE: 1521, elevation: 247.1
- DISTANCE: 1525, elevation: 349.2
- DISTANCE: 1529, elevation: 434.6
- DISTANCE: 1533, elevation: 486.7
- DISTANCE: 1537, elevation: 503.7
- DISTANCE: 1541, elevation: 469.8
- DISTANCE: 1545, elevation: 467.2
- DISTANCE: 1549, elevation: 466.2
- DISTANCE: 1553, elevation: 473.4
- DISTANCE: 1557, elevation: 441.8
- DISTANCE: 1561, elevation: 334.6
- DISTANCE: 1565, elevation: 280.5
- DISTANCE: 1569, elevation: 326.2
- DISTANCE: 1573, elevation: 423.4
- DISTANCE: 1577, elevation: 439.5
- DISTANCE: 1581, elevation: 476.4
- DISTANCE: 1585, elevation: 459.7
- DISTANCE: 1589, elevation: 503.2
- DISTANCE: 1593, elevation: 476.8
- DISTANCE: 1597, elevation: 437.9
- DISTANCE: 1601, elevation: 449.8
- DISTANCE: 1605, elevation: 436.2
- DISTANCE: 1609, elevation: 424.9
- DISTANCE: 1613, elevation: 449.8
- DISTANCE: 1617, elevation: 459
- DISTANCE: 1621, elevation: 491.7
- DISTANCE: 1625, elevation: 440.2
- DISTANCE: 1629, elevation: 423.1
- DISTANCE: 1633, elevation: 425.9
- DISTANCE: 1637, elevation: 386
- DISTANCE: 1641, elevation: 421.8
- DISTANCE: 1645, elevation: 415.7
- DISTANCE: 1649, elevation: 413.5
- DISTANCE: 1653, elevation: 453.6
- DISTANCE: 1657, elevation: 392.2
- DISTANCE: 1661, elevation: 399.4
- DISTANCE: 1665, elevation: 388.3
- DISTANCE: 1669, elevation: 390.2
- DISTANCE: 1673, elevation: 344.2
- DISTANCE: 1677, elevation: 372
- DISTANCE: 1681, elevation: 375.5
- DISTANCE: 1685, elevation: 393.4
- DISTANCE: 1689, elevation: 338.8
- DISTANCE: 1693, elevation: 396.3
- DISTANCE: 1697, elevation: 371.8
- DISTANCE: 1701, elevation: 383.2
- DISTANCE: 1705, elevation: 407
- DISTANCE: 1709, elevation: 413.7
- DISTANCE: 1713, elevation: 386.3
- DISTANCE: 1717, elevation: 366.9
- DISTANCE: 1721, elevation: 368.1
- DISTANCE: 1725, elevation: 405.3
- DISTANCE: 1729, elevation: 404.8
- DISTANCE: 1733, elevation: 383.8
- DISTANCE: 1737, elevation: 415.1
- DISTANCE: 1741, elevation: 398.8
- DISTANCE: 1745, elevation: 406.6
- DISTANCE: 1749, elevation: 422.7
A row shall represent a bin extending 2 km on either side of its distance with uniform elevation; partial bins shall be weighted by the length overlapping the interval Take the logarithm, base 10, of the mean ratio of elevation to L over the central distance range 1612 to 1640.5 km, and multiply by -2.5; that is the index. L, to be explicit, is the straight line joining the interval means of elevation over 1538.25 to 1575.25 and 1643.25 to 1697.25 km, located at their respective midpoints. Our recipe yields -0.10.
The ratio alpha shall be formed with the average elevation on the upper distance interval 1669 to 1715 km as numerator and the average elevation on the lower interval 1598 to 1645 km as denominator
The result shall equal 0.87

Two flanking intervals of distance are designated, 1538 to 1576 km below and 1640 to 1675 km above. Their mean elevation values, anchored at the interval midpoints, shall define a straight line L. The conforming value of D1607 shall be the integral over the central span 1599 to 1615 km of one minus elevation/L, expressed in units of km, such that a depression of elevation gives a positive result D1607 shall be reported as -1.30 km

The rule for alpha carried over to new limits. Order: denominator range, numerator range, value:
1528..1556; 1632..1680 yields 0.85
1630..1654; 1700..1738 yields 0.94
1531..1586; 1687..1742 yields 0.90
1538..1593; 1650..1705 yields 0.90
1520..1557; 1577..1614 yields 1.04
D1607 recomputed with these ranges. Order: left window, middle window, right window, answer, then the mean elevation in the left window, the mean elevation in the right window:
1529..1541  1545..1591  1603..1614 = 3.78 km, 481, 436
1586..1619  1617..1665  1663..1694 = -1.14 km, 455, 374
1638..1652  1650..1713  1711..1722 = 1.10 km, 417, 374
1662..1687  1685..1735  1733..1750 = 0.96 km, 378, 407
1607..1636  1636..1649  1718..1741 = 0.69 km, 443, 394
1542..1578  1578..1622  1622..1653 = -4.71 km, 407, 423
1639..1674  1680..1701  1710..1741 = 1.15 km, 404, 391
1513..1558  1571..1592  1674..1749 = -3.17 km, 405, 389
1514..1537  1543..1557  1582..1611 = -2.70 km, 355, 456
